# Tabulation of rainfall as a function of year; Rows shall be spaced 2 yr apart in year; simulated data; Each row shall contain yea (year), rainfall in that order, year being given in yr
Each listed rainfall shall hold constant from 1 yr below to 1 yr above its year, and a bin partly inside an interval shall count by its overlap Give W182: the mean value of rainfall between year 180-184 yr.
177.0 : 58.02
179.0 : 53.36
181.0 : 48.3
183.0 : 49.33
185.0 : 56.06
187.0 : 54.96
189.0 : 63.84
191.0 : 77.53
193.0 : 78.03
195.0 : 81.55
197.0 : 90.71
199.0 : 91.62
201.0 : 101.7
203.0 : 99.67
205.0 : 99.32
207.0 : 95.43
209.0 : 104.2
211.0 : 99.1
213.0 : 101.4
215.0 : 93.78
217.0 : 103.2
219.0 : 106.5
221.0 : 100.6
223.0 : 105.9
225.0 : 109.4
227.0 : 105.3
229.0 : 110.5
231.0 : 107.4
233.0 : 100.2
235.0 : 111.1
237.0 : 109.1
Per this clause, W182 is 48.8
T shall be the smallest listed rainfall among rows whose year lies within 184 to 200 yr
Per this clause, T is 54.96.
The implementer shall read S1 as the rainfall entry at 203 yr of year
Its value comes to 99.67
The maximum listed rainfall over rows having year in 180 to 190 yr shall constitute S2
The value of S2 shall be 63.84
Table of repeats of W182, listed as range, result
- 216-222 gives 103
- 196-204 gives 95.9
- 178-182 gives 50.8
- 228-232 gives 109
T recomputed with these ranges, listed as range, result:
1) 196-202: 90.71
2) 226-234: 100.2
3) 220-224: 100.6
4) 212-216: 93.78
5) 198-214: 91.62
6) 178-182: 48.3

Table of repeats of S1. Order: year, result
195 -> 81.55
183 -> 49.33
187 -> 54.96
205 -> 99.32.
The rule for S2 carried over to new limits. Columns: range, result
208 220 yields 106.5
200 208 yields 101.7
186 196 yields 81.55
